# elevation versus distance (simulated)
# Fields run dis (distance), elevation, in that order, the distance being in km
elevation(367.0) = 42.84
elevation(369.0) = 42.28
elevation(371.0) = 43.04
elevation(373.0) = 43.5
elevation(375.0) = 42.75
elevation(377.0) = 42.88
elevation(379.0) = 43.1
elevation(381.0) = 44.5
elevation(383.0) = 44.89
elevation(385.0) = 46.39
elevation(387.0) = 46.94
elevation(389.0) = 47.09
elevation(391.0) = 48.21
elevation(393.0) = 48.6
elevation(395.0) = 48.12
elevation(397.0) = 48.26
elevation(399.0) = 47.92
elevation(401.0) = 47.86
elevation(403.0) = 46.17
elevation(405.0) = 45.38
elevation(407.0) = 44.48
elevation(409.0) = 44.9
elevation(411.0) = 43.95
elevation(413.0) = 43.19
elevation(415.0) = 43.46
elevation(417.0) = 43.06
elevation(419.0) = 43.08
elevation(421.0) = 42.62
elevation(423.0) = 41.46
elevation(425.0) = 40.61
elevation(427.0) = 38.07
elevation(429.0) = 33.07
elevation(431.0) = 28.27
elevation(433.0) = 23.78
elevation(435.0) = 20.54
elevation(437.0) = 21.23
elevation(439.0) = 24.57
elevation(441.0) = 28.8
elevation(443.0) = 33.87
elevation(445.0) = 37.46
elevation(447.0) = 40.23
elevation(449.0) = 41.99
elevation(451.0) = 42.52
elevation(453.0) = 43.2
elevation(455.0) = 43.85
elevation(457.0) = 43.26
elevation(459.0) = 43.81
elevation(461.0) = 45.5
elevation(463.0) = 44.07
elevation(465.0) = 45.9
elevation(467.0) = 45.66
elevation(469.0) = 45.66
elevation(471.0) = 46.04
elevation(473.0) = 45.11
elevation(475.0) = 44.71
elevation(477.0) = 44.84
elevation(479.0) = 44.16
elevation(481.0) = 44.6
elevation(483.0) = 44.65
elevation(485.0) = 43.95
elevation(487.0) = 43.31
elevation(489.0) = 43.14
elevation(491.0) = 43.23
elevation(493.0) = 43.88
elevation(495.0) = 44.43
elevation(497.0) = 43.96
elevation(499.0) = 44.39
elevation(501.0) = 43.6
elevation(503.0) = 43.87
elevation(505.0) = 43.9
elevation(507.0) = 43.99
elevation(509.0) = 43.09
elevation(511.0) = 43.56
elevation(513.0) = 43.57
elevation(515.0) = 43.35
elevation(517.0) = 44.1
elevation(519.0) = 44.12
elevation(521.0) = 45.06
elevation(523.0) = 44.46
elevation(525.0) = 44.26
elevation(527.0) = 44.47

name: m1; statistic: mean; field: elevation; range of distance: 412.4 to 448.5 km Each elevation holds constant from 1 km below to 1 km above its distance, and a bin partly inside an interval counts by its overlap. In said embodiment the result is 34.9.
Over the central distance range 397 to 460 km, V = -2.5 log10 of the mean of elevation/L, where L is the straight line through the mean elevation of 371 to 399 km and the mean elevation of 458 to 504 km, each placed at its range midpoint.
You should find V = 0.158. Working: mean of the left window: 45.8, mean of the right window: 44.5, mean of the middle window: 39.1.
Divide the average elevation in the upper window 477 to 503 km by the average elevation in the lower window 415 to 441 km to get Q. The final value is 1.31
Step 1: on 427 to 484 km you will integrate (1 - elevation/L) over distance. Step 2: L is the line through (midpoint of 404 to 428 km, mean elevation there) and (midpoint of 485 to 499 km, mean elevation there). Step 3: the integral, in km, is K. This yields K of 5.8 km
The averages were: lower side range 42.9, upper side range 43.7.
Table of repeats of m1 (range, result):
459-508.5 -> 44.4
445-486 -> 44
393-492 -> 41.2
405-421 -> 43.8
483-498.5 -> 43.8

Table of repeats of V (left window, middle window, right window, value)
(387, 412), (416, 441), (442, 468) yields 0.32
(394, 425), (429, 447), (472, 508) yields 0.49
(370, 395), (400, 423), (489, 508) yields 0.02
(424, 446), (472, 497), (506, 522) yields -0.14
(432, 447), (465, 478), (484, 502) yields -0.21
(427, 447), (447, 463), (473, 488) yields -0.22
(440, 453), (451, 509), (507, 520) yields -0.09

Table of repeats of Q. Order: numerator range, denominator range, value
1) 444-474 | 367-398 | 0.96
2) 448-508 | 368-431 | 1.01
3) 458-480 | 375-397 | 0.98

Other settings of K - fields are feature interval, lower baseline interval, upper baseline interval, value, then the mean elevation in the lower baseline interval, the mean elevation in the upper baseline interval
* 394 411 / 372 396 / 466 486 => -0.4 km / 45.6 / 44.9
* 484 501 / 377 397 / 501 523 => 0.2 km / 46.3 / 43.9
